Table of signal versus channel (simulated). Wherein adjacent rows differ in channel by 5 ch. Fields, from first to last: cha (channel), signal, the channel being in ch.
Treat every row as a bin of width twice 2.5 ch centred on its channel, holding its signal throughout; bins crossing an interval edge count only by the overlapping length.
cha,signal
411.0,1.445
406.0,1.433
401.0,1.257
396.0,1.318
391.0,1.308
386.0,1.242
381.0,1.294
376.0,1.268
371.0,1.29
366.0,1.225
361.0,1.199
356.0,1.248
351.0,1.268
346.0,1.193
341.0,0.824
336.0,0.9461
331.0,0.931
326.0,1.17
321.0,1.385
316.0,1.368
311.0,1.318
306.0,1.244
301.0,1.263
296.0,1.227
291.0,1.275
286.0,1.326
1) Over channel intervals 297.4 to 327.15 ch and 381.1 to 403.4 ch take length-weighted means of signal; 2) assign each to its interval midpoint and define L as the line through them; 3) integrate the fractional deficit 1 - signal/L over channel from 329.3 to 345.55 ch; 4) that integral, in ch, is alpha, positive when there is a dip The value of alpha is 4.47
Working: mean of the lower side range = 1.29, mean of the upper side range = 1.28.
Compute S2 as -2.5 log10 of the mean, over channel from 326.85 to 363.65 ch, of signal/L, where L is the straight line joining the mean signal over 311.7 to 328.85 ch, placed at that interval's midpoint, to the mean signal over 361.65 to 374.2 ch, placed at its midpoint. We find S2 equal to 0.17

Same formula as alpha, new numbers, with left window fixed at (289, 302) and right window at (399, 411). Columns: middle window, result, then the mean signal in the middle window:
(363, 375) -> 0.68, 1.26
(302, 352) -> 4.70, 1.16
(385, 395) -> 0.50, 1.29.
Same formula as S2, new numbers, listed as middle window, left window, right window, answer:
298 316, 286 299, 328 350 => -0.09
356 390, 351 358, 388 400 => 0.02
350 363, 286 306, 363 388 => 0.02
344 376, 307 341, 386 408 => 0.00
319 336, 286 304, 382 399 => 0.14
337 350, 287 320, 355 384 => 0.22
